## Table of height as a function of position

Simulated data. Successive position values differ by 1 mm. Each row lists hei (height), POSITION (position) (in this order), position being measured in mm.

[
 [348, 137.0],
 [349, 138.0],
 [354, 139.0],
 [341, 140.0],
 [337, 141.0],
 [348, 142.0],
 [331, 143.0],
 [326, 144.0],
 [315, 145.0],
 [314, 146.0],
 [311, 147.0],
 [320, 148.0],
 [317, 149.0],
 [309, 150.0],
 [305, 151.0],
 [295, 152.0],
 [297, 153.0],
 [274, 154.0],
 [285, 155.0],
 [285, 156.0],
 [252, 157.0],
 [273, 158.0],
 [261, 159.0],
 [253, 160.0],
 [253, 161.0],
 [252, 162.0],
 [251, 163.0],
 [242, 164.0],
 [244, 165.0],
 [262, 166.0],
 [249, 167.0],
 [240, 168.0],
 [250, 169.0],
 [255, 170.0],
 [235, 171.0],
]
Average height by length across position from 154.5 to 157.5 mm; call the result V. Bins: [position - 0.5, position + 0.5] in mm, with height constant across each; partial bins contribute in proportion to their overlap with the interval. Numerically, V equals 274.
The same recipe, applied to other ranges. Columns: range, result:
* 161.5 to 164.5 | 248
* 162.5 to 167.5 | 250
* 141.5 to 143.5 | 340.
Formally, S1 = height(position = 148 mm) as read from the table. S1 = 320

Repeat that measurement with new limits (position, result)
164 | 242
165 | 244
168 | 240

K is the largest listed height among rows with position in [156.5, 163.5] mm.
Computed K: 273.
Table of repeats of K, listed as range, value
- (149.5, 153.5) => 309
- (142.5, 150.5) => 331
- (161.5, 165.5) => 252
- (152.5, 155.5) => 297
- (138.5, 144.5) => 354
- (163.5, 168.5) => 262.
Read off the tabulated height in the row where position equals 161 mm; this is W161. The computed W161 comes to 253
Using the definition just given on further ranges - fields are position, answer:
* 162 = 252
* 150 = 309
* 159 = 261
